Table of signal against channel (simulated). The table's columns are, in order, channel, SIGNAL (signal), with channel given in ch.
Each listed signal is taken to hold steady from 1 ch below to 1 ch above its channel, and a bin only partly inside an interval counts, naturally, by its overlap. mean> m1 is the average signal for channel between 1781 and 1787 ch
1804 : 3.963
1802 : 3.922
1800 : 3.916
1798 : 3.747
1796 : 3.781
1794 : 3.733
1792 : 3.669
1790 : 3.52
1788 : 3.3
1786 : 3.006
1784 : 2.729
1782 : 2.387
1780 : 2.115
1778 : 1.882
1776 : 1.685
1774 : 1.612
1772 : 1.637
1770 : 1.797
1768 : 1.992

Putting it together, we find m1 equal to 2.71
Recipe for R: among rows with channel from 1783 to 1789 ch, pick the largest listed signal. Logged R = 3.3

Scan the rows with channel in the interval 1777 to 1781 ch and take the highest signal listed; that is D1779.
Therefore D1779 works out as 2.115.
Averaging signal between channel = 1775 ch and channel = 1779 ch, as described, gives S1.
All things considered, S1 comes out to 1.78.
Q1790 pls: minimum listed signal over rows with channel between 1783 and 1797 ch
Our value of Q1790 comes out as 2.729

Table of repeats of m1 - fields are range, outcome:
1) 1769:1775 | 1.68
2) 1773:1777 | 1.65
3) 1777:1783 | 2.13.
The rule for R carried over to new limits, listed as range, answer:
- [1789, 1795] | 3.733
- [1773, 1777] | 1.685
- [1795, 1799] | 3.781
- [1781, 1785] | 2.729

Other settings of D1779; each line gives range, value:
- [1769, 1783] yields 2.387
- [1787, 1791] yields 3.52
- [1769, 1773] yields 1.797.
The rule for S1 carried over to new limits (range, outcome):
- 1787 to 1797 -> 3.6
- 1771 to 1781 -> 1.79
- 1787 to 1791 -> 3.41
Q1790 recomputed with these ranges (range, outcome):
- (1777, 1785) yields 1.882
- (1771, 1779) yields 1.612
